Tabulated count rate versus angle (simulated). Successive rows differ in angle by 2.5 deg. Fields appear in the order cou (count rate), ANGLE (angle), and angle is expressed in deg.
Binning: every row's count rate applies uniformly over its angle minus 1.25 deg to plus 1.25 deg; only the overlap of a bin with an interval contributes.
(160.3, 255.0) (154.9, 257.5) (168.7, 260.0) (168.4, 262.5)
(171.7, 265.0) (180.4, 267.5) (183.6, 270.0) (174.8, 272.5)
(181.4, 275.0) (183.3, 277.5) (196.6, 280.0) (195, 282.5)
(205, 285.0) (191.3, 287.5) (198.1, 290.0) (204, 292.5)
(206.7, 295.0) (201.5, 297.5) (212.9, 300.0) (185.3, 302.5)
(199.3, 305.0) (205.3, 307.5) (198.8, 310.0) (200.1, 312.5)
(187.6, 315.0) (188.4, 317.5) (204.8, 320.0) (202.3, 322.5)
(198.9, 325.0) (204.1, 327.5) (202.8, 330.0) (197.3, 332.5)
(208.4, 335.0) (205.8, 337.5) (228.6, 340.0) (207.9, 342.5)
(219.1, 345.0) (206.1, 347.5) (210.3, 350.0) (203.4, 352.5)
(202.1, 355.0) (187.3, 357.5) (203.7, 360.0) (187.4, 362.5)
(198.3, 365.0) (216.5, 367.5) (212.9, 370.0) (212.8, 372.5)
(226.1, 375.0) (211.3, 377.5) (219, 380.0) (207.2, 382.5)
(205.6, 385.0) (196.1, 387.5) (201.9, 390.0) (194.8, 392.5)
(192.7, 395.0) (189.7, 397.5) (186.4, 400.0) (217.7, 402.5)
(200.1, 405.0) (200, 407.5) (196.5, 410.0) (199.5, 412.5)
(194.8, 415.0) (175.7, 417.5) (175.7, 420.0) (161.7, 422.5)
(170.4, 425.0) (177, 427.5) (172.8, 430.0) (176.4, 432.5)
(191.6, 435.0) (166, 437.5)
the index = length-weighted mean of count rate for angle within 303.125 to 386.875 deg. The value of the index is 205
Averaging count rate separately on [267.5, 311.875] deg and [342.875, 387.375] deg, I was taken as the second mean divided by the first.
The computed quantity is 1.1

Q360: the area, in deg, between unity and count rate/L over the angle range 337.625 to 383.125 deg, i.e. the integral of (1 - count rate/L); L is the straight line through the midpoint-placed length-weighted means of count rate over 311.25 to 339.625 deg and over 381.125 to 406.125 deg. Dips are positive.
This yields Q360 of -2.0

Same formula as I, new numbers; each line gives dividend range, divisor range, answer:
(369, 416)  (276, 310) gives 1.02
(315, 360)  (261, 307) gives 1.07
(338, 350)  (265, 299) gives 1.12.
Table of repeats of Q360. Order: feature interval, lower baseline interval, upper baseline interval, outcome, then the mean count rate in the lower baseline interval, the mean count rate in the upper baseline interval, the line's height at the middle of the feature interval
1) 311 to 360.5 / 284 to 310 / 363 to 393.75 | 0.2 deg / 201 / 208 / 204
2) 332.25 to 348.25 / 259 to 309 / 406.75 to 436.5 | -2.1 deg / 191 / 182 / 187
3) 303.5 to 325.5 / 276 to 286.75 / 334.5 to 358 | 0.4 deg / 194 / 209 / 202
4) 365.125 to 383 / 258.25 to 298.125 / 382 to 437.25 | -2.4 deg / 188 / 190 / 189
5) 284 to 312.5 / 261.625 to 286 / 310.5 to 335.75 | -1.4 deg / 184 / 199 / 192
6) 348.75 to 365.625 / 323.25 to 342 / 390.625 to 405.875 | 0.3 deg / 206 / 197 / 203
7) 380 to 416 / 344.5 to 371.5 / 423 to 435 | -2.3 deg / 204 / 175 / 188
